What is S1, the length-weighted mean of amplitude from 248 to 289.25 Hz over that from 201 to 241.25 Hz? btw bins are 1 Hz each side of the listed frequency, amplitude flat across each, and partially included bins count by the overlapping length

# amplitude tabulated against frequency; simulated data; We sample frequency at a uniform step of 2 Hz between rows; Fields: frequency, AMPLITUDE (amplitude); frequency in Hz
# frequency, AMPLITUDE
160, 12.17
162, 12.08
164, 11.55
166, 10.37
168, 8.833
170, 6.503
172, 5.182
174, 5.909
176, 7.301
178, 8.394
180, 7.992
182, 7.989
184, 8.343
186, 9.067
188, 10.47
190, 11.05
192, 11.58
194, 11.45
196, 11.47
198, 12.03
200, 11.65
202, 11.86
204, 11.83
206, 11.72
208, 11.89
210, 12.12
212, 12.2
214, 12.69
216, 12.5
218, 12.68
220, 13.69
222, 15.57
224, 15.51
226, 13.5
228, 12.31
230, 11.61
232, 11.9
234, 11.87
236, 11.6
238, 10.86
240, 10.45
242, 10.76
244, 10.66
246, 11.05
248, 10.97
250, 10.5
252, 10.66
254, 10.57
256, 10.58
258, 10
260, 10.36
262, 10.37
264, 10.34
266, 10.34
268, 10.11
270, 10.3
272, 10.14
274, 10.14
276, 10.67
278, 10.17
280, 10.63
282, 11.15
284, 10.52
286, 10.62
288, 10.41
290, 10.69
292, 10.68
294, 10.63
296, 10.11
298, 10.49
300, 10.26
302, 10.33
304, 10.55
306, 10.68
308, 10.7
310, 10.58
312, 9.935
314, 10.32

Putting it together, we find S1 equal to 0.84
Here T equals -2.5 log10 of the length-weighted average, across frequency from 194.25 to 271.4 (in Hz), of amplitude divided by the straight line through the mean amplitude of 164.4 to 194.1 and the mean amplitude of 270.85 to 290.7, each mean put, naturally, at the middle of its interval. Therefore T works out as -0.21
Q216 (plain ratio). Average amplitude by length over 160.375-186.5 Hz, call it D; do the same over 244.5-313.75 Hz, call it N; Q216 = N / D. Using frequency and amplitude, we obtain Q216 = 1.2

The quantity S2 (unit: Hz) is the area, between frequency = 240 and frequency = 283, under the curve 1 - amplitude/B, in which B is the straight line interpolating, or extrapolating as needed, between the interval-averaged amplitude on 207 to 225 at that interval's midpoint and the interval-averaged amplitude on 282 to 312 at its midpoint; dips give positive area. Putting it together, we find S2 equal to 4.37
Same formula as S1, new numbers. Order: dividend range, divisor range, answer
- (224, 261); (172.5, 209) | 1.12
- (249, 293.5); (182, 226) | 0.88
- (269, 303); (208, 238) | 0.82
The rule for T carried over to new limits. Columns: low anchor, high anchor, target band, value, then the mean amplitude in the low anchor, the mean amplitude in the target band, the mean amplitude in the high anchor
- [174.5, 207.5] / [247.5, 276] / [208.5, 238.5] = -0.230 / 10.2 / 12.7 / 10.4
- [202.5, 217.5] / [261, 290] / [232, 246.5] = 0.028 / 12.1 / 11.1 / 10.4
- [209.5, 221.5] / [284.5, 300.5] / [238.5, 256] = 0.110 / 12.8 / 10.7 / 10.5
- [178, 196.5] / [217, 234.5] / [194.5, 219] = -0.048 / 9.81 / 12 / 13.2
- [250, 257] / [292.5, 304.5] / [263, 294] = 0.002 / 10.6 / 10.5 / 10.4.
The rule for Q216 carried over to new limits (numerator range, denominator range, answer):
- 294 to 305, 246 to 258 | 0.98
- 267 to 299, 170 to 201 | 1.13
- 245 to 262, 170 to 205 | 1.11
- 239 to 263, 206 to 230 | 0.81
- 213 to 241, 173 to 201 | 1.31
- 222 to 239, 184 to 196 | 1.19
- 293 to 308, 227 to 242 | 0.91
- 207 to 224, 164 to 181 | 1.68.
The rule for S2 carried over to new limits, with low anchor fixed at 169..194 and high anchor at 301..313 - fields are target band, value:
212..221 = -3.81 Hz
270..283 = -0.65 Hz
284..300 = -0.44 Hz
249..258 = -0.86 Hz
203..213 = -3.48 Hz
